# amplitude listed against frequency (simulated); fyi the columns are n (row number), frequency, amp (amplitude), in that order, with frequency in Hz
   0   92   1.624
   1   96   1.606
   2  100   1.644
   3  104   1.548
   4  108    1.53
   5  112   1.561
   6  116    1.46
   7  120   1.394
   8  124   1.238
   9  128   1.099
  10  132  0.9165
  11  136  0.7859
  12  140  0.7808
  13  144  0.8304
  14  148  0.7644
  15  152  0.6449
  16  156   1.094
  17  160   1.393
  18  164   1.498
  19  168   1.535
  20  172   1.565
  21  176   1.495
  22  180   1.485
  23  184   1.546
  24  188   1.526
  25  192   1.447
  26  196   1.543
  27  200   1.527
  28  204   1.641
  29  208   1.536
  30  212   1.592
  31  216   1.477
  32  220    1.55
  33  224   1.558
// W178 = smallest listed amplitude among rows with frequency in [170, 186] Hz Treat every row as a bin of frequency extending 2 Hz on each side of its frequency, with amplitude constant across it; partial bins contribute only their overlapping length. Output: 1.485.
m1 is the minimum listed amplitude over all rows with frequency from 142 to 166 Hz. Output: 0.6449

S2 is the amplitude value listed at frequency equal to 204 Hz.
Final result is 1.641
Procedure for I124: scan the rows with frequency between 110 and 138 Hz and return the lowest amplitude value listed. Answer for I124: 0.7859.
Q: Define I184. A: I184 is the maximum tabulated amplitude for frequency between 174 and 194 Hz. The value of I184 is 1.546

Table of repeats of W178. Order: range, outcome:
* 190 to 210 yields 1.447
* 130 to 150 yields 0.7644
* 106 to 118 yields 1.46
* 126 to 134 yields 0.9165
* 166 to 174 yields 1.535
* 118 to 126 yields 1.238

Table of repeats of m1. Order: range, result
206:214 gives 1.536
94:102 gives 1.606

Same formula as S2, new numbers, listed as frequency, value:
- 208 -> 1.536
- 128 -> 1.099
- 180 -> 1.485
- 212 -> 1.592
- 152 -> 0.6449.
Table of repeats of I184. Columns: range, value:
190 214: 1.641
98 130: 1.644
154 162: 1.393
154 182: 1.565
